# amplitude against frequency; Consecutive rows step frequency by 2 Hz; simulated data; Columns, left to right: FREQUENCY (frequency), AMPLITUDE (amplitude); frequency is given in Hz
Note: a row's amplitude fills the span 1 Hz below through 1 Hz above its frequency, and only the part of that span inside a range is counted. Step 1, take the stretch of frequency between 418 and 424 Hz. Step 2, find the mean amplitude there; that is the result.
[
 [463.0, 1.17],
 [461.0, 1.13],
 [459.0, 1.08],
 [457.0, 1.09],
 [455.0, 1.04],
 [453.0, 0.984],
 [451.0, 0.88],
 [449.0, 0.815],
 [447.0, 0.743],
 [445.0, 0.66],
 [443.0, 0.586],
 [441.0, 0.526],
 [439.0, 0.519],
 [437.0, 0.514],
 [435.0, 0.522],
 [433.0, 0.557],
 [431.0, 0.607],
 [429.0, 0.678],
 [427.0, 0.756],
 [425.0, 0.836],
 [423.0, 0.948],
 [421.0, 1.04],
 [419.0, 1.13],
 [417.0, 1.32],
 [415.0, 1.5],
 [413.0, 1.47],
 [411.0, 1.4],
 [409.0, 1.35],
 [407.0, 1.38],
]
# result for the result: 1.04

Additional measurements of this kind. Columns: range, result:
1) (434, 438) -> 0.518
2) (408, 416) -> 1.43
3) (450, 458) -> 0.998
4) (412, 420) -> 1.35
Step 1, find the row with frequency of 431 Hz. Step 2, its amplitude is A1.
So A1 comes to 0.607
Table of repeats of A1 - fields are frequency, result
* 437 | 0.514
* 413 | 1.47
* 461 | 1.13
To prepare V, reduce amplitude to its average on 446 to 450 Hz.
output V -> 0.779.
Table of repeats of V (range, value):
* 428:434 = 0.614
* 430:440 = 0.544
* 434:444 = 0.533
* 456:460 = 1.08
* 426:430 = 0.717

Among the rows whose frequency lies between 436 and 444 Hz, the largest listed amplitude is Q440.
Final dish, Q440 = 0.586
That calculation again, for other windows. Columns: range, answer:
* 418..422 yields 1.13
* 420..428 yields 1.04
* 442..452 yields 0.88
